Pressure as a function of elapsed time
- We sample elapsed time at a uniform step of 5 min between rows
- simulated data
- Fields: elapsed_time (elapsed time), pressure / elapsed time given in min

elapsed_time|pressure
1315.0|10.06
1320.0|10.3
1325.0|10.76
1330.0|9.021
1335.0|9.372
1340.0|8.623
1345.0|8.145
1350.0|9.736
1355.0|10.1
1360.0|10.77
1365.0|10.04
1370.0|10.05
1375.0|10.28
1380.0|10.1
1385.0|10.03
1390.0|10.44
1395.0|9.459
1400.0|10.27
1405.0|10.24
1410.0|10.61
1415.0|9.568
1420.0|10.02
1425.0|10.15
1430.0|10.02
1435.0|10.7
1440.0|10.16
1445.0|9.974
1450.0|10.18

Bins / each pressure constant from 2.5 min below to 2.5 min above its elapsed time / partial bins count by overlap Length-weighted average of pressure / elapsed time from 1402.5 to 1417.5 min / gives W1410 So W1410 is 10.1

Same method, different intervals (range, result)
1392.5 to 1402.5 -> 9.86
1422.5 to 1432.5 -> 10.1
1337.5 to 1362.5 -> 9.47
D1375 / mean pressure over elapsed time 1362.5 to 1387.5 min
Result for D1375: 10.1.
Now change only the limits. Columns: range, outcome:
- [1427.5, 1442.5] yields 10.3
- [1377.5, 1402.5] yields 10.1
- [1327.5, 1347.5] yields 8.79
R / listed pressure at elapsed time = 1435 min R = 10.7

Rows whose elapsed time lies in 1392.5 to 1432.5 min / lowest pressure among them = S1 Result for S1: 9.459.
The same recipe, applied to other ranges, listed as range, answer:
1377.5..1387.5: 10.03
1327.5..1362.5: 8.145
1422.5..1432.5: 10.02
